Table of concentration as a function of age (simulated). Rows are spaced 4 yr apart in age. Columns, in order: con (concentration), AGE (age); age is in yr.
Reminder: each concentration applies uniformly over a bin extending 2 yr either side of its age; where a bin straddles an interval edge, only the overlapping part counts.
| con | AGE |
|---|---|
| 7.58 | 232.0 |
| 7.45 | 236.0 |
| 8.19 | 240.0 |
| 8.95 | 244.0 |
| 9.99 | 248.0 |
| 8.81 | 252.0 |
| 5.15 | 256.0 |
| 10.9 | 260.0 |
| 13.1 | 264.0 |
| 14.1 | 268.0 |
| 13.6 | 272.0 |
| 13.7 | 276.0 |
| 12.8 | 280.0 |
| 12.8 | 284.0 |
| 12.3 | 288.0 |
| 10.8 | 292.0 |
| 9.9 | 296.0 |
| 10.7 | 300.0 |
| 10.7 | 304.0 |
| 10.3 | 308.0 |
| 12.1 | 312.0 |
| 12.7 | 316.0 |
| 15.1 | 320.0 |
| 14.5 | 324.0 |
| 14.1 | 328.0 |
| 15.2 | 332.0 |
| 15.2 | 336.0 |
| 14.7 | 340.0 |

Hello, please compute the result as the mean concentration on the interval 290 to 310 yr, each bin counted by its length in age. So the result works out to 10.5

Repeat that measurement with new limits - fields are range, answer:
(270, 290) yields 13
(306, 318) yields 11.7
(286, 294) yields 11.6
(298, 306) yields 10.7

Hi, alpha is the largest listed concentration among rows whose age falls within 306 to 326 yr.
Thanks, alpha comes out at 15.1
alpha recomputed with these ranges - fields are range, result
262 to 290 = 14.1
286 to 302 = 12.3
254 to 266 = 13.1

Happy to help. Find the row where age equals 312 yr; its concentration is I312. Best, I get 12.1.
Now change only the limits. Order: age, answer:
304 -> 10.7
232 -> 7.58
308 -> 10.3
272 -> 13.6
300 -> 10.7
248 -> 9.99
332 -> 15.2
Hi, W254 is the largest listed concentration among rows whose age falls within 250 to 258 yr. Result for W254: 8.81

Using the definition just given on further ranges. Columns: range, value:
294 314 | 12.1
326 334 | 15.2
